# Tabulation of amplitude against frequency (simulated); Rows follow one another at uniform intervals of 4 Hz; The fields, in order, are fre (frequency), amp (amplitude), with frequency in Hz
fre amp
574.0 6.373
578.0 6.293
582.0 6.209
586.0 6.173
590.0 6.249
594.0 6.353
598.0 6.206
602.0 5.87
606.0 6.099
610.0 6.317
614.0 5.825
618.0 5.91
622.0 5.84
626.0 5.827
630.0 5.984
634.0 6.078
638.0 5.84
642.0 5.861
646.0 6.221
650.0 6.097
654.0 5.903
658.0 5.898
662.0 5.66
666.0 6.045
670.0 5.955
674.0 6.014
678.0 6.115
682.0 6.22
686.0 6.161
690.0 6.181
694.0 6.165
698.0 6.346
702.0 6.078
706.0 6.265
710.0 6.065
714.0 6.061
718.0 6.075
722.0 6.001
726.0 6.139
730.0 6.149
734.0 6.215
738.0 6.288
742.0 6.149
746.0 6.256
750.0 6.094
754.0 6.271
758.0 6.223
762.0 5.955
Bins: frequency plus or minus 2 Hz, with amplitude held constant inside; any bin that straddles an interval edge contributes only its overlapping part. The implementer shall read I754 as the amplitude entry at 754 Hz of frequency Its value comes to 6.271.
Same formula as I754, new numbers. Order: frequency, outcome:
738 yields 6.288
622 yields 5.84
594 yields 6.353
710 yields 6.065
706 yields 6.265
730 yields 6.149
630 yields 5.984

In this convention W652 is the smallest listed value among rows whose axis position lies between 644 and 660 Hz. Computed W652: 5.898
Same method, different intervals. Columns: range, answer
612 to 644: 5.825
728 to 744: 6.149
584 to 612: 5.87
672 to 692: 6.014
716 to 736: 6.001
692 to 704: 6.078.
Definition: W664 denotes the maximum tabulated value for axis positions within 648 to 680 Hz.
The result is 6.115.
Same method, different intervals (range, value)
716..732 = 6.149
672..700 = 6.346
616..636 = 6.078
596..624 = 6.317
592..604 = 6.353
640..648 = 6.221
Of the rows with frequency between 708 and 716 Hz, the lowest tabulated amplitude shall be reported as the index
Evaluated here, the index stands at 6.061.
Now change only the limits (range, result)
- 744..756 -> 6.094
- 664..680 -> 5.955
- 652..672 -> 5.66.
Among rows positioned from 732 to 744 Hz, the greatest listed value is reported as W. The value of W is 6.288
